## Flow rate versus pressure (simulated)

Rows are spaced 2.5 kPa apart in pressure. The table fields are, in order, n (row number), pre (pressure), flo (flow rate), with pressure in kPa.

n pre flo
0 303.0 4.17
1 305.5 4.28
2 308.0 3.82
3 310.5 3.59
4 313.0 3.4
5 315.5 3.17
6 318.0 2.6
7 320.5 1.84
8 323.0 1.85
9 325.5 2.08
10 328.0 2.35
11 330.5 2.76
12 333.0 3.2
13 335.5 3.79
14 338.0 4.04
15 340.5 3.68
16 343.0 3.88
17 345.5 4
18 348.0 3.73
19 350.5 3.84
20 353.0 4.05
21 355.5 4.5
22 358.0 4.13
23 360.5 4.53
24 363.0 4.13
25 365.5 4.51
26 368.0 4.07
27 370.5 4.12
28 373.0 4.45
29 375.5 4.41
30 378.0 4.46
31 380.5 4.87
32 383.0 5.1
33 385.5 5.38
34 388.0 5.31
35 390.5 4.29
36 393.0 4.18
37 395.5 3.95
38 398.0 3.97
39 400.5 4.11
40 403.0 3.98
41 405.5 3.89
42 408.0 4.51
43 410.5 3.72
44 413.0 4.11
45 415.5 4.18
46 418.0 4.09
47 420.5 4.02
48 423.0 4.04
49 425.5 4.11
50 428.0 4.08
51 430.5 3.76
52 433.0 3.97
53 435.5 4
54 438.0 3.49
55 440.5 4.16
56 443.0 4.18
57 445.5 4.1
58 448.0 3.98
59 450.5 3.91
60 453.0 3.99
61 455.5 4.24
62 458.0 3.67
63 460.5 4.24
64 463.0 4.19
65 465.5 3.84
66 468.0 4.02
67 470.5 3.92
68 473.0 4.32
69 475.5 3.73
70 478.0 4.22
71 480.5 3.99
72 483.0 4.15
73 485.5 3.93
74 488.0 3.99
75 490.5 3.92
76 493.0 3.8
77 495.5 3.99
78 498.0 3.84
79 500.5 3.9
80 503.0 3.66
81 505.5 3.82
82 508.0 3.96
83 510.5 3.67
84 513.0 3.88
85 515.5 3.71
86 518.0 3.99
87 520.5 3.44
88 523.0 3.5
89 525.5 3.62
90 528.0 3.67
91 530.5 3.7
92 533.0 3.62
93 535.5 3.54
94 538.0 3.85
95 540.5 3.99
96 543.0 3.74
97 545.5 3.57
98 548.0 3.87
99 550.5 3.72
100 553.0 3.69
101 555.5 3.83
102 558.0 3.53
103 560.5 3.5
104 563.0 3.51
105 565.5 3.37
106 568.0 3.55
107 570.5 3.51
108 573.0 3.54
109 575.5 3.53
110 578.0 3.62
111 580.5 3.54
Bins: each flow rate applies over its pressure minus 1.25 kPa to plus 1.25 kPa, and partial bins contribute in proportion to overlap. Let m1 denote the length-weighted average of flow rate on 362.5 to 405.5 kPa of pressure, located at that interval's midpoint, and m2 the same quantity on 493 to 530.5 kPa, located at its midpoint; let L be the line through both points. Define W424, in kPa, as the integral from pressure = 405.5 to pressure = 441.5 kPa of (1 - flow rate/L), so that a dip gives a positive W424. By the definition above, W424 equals 1.7 kPa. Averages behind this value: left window 4.42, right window 3.76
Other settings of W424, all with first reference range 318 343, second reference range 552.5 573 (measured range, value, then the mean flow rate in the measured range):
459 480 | -4.9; 4.05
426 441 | -3.4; 3.91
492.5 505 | -1.7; 3.84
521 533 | -0.6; 3.61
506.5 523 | -1.6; 3.75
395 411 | -4.9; 4.04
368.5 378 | -4.2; 4.32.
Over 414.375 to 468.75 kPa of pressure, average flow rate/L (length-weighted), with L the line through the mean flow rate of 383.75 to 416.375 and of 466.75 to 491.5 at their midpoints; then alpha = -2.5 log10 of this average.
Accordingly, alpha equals 0.04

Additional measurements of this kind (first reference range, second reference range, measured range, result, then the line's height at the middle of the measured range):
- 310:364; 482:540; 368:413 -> -0.235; 3.53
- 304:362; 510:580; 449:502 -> -0.116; 3.58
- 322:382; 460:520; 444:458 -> -0.030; 3.9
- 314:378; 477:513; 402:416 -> -0.091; 3.74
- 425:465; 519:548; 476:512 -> -0.027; 3.82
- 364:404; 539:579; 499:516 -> 0.019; 3.87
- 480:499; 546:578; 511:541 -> 0.021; 3.77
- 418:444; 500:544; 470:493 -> -0.046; 3.85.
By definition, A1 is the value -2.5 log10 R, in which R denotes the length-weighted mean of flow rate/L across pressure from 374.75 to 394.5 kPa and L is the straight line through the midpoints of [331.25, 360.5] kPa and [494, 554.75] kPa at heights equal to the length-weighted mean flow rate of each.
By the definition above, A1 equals -0.22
